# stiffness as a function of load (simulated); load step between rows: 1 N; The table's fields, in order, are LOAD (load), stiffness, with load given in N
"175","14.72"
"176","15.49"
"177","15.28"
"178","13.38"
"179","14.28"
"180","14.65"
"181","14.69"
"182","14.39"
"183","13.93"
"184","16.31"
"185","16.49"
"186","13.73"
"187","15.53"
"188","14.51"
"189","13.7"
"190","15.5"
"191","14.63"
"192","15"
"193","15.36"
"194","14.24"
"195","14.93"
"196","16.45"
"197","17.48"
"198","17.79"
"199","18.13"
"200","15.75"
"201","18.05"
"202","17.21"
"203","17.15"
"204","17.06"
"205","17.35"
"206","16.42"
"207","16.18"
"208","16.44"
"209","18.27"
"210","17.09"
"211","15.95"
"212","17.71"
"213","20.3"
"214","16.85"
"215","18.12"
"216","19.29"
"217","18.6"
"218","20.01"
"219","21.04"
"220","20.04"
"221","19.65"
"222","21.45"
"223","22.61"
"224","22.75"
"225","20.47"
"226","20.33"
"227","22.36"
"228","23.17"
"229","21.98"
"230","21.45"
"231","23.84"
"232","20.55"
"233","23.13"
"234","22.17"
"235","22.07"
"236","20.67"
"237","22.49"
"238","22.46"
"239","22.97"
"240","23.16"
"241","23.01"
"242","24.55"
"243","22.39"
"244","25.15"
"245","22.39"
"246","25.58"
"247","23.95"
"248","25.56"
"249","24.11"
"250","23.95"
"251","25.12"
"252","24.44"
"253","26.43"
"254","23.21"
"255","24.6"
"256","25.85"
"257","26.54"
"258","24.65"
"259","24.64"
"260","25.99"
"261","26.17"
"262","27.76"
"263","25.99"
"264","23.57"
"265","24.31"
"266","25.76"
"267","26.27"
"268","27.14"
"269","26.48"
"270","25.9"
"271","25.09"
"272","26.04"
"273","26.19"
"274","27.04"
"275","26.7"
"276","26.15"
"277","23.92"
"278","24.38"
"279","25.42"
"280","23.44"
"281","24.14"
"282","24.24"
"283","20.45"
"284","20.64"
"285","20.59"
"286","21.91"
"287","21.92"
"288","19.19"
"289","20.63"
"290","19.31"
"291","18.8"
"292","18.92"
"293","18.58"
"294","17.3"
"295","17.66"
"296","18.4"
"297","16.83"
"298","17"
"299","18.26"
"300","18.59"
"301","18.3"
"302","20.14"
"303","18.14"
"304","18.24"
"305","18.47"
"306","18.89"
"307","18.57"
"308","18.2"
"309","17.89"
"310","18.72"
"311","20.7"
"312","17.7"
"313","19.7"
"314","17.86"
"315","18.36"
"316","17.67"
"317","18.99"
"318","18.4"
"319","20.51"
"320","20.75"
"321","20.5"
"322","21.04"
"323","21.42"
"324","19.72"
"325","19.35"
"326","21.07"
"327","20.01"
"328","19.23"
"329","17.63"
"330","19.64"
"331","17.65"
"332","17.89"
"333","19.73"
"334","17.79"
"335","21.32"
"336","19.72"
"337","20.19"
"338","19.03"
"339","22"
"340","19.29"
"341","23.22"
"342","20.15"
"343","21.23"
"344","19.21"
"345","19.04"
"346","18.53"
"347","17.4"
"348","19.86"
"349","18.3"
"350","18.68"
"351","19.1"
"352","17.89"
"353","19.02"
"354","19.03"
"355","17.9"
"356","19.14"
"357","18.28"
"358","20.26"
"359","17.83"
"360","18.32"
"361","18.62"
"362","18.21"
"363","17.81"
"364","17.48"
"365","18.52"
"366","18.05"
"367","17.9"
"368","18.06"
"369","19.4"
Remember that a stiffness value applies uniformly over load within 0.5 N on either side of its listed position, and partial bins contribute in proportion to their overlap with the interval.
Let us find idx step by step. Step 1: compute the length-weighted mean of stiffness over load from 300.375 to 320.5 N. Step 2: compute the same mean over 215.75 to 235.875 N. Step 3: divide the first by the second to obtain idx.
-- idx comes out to 0.88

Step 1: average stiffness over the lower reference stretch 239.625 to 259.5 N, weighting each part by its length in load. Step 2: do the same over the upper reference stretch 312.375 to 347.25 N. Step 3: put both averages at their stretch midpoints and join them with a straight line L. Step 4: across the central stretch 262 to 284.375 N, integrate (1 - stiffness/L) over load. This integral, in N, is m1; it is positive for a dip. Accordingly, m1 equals -2.0 N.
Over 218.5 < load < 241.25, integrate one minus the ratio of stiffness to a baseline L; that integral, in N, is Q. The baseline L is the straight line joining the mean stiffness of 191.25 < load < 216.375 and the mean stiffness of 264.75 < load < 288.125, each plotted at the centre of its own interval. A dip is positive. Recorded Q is -2.6 N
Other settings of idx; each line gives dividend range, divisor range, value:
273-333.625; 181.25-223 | 1.18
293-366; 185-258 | 0.94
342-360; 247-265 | 0.75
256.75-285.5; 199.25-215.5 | 1.45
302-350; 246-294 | 0.80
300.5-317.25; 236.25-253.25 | 0.78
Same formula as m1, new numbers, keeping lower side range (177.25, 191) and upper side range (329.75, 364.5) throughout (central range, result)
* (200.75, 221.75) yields -3.58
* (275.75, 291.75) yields -4.33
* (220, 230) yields -3.63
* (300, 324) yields -1.24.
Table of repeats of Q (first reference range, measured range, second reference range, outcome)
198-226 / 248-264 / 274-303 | -4.3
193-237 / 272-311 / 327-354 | -2.8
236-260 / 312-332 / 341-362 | 1.1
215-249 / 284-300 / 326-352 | 1.2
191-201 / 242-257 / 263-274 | -0.9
